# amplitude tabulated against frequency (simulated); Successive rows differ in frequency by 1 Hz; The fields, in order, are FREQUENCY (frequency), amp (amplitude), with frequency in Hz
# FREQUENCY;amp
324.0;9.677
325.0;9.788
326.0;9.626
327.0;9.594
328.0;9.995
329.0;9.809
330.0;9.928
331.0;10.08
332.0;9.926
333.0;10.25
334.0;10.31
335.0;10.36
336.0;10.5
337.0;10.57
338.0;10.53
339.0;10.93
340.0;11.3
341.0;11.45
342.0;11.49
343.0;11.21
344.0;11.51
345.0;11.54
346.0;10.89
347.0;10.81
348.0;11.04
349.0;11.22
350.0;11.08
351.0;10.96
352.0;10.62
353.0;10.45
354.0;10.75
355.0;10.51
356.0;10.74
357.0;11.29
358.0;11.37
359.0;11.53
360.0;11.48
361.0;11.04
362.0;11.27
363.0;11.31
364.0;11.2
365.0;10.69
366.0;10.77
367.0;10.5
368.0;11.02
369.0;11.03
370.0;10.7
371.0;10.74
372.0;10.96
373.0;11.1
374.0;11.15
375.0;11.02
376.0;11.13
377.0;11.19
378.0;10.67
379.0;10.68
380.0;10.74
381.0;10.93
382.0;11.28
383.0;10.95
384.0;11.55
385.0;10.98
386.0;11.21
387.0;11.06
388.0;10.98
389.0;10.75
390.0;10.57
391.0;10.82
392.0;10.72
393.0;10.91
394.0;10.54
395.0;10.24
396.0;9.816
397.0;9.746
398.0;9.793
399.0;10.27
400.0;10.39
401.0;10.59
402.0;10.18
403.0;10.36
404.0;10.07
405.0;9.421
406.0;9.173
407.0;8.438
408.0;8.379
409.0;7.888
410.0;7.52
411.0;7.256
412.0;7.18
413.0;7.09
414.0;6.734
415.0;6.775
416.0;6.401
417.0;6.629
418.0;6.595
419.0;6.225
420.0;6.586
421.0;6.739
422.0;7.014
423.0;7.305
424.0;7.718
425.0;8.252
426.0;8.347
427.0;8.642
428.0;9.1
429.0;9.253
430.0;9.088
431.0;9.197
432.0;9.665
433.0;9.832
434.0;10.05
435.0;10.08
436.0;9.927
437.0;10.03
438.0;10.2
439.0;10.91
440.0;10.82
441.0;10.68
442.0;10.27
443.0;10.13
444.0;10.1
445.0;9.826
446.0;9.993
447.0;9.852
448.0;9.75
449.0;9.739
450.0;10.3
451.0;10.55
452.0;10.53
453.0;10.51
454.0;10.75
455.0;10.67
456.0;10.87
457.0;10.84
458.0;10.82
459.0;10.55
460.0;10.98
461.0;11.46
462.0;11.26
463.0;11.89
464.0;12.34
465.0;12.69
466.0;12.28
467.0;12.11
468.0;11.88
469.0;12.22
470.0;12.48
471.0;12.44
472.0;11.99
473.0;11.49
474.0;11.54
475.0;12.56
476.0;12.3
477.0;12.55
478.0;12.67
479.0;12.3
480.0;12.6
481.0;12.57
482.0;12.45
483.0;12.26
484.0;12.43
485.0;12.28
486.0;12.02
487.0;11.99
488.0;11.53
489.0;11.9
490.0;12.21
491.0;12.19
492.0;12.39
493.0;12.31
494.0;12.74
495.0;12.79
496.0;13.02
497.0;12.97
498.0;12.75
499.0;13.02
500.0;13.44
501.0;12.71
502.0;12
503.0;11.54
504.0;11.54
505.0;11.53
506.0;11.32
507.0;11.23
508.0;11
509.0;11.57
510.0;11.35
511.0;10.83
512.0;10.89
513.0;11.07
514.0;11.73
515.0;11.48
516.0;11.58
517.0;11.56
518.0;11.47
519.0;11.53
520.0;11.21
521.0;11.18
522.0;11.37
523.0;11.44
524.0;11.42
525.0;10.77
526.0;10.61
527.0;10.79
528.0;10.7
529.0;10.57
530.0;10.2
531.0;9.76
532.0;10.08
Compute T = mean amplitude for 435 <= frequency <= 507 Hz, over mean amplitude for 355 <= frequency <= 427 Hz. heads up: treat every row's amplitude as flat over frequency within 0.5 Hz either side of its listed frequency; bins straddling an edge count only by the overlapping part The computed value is 1.18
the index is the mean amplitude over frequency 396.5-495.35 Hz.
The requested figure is 10.3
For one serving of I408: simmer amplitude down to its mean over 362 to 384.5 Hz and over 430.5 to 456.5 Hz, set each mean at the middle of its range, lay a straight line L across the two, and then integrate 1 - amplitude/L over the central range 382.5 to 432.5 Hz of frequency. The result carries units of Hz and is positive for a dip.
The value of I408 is 7.51 Hz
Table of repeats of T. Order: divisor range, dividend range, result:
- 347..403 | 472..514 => 1.12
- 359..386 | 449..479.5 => 1.05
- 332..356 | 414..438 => 0.76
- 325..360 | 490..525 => 1.10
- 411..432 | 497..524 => 1.54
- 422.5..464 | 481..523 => 1.19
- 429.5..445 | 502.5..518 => 1.13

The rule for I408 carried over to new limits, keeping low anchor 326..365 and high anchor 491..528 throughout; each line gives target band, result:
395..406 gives 1.06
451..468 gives 0.24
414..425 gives 4.27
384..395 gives 0.18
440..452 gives 1.27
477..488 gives -0.72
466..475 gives -0.44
